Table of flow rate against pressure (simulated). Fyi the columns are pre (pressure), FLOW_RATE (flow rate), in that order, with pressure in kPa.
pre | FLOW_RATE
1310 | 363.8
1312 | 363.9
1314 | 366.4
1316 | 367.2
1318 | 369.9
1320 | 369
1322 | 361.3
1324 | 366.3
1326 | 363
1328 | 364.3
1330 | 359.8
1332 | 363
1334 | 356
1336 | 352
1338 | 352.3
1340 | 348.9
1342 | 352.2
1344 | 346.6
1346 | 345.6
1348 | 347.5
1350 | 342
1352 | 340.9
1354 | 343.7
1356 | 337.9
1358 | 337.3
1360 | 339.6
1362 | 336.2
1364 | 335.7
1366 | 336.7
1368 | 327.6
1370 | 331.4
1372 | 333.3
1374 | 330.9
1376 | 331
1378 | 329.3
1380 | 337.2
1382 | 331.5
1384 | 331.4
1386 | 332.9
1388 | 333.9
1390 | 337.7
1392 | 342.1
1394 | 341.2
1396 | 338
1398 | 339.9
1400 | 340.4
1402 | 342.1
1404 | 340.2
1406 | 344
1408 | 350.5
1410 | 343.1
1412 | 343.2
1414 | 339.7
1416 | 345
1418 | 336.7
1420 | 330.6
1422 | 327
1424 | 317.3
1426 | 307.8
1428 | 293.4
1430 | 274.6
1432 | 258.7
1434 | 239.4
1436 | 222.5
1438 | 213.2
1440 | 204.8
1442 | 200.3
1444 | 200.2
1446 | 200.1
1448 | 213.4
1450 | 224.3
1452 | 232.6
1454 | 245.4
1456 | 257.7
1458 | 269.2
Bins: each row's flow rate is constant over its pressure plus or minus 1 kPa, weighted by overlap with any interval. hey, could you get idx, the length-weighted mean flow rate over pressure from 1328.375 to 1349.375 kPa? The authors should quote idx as 353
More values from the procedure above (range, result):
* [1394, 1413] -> 342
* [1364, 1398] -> 334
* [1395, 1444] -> 302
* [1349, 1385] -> 335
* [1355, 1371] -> 335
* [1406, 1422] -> 341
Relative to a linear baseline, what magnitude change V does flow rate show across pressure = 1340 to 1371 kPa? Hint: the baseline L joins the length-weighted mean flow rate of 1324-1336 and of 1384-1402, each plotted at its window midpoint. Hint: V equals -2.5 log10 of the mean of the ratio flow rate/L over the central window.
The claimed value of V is 0.04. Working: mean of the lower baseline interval 361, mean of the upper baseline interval 338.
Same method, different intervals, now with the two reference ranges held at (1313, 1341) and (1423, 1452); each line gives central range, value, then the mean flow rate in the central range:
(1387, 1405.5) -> -0.19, 340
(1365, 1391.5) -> -0.09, 333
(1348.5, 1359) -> -0.03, 341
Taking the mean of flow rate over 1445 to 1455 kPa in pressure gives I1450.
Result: 223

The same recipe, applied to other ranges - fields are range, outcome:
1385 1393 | 337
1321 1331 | 363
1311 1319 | 367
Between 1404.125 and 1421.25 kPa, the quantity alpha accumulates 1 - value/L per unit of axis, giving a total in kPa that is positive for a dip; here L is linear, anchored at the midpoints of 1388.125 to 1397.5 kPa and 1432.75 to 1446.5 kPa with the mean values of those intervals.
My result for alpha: -3.4 kPa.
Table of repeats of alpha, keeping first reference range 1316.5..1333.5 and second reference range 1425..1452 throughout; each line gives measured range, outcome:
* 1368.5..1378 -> -0.67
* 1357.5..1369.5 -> -0.56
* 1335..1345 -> -0.09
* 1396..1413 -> -4.30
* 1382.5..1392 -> -1.34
